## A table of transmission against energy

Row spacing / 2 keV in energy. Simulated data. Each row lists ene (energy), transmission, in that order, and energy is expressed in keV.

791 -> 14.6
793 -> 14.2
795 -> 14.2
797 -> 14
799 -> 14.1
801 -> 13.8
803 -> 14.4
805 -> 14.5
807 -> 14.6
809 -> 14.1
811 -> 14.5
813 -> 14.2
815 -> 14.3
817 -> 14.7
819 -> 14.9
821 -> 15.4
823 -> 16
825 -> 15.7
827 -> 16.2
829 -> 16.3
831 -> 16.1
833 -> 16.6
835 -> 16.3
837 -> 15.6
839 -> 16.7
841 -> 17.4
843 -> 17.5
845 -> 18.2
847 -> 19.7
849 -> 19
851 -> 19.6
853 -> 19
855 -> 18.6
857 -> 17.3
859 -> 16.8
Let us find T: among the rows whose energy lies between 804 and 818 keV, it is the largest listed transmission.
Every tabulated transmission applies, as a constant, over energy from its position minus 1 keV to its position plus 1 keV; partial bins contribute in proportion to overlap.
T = 14.7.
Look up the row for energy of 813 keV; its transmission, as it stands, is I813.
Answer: 14.2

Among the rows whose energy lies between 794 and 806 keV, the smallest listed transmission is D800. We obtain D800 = 13.8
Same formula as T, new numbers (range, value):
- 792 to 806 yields 14.5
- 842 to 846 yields 18.2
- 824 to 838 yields 16.6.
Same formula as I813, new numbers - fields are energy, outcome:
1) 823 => 16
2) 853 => 19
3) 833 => 16.6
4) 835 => 16.3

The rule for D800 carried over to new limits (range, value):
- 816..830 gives 14.7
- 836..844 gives 15.6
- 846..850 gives 19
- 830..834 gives 16.1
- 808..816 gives 14.1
